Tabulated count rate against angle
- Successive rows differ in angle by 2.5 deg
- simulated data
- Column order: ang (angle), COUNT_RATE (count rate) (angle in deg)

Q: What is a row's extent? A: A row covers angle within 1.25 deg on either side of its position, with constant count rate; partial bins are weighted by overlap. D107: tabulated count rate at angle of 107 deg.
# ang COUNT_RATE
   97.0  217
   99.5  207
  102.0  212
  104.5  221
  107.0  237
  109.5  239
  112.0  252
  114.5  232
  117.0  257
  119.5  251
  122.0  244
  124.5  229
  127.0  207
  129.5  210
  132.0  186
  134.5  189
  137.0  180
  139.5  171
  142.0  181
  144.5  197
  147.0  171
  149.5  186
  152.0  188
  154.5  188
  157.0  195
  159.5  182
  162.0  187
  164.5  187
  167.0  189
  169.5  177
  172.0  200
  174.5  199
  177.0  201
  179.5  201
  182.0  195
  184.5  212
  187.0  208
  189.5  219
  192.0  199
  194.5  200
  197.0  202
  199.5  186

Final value 237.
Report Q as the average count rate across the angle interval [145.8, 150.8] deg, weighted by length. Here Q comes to 179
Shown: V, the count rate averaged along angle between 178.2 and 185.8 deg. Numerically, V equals 203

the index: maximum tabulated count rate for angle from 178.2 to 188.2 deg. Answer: 212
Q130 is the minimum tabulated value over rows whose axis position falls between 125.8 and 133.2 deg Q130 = 186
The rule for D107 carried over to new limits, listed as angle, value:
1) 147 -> 171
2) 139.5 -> 171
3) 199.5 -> 186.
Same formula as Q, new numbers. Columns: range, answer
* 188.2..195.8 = 206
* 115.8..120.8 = 254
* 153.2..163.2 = 188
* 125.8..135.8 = 198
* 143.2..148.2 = 184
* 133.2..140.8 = 180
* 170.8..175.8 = 200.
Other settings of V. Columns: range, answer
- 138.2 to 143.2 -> 176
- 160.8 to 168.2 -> 188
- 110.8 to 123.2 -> 247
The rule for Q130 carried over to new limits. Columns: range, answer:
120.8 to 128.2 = 207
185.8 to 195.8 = 199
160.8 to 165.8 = 187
